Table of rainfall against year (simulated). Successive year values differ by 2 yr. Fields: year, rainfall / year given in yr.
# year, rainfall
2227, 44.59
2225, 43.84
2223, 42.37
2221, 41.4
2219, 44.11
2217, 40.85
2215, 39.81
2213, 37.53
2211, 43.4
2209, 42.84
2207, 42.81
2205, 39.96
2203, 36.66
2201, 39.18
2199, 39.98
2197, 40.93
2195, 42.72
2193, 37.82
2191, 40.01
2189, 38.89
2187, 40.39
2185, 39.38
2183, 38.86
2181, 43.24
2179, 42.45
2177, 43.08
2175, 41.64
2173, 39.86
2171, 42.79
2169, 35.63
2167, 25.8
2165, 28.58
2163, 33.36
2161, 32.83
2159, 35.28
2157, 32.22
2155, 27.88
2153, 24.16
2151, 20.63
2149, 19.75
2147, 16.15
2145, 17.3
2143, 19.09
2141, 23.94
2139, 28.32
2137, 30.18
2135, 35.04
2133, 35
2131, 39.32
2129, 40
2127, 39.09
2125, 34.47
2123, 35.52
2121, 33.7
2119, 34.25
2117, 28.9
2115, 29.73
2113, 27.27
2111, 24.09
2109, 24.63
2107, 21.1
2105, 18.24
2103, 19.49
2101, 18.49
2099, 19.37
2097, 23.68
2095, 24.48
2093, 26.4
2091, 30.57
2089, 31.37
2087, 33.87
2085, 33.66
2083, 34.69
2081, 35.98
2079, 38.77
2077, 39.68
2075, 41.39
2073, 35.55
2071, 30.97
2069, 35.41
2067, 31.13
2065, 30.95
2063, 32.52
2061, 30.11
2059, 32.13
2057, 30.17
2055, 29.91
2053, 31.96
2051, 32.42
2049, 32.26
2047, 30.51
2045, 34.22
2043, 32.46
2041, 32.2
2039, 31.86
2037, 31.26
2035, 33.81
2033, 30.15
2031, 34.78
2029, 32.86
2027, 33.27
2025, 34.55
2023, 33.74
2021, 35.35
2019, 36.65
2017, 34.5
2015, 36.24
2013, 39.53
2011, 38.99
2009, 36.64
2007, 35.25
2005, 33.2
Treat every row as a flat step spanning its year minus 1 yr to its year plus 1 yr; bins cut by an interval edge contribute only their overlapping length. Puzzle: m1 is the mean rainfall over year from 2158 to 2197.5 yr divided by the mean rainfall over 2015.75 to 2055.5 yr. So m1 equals 1.16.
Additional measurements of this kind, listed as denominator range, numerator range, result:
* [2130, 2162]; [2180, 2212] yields 1.48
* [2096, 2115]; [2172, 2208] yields 1.82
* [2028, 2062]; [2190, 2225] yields 1.28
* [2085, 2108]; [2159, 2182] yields 1.50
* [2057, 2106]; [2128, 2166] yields 0.93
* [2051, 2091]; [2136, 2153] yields 0.66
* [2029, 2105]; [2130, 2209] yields 1.10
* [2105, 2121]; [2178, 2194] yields 1.49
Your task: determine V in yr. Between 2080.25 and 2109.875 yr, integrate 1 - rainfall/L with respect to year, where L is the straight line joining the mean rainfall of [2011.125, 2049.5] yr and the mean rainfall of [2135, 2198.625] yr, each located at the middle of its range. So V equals 6.3 yr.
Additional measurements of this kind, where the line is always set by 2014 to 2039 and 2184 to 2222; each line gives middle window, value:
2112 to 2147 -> 6.37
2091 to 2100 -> 3.00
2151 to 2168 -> 4.10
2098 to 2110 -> 5.40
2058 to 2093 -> 1.82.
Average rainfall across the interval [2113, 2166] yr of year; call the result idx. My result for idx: 29.7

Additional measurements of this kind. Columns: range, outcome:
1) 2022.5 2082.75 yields 33.2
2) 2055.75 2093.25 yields 33.6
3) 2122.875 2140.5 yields 34.9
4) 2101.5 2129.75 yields 29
